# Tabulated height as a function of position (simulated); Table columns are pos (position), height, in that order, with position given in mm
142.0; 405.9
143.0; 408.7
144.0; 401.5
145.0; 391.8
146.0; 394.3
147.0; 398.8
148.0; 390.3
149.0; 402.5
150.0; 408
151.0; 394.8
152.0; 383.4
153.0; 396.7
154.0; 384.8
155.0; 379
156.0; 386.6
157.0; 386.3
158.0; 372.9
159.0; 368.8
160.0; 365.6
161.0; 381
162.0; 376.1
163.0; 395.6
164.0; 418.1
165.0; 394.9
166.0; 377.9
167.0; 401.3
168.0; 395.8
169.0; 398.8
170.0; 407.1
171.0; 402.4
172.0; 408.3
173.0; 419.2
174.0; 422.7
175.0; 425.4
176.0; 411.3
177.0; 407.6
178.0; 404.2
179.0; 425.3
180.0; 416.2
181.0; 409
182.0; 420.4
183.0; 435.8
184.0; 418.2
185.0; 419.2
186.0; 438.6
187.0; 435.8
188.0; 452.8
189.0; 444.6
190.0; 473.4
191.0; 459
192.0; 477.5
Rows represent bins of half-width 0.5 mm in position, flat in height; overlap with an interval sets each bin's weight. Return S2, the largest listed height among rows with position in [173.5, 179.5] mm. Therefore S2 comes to 425.4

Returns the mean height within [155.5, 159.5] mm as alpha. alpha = 379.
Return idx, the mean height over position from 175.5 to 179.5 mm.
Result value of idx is 412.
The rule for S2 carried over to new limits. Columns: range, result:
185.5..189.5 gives 452.8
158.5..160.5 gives 368.8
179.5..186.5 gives 438.6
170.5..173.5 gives 419.2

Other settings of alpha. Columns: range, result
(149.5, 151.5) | 401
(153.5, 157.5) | 384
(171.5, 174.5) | 417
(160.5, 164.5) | 393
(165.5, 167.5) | 390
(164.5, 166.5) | 386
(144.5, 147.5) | 395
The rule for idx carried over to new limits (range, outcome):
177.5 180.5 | 415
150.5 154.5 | 390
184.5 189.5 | 438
